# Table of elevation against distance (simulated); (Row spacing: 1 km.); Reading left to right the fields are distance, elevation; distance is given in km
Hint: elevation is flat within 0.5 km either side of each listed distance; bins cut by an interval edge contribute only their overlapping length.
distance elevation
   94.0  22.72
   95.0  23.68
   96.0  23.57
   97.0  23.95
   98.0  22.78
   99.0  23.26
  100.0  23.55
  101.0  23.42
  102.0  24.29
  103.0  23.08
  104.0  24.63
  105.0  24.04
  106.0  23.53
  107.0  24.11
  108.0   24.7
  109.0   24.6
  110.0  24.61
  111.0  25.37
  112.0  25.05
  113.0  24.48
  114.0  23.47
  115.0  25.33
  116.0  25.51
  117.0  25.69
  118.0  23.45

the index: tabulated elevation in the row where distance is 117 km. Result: 25.69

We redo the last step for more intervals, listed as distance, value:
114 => 23.47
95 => 23.68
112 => 25.05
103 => 23.08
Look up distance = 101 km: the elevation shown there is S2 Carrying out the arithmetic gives 23.42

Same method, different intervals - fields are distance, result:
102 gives 24.29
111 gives 25.37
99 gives 23.26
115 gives 25.33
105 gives 24.04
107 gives 24.11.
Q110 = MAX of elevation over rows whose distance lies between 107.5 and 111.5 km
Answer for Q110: 25.37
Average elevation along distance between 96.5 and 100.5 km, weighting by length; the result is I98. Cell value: 23.4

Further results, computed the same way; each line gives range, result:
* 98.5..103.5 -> 23.5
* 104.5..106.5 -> 23.8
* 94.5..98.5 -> 23.5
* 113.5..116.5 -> 24.8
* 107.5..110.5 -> 24.6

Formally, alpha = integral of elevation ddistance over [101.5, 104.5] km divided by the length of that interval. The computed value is 24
